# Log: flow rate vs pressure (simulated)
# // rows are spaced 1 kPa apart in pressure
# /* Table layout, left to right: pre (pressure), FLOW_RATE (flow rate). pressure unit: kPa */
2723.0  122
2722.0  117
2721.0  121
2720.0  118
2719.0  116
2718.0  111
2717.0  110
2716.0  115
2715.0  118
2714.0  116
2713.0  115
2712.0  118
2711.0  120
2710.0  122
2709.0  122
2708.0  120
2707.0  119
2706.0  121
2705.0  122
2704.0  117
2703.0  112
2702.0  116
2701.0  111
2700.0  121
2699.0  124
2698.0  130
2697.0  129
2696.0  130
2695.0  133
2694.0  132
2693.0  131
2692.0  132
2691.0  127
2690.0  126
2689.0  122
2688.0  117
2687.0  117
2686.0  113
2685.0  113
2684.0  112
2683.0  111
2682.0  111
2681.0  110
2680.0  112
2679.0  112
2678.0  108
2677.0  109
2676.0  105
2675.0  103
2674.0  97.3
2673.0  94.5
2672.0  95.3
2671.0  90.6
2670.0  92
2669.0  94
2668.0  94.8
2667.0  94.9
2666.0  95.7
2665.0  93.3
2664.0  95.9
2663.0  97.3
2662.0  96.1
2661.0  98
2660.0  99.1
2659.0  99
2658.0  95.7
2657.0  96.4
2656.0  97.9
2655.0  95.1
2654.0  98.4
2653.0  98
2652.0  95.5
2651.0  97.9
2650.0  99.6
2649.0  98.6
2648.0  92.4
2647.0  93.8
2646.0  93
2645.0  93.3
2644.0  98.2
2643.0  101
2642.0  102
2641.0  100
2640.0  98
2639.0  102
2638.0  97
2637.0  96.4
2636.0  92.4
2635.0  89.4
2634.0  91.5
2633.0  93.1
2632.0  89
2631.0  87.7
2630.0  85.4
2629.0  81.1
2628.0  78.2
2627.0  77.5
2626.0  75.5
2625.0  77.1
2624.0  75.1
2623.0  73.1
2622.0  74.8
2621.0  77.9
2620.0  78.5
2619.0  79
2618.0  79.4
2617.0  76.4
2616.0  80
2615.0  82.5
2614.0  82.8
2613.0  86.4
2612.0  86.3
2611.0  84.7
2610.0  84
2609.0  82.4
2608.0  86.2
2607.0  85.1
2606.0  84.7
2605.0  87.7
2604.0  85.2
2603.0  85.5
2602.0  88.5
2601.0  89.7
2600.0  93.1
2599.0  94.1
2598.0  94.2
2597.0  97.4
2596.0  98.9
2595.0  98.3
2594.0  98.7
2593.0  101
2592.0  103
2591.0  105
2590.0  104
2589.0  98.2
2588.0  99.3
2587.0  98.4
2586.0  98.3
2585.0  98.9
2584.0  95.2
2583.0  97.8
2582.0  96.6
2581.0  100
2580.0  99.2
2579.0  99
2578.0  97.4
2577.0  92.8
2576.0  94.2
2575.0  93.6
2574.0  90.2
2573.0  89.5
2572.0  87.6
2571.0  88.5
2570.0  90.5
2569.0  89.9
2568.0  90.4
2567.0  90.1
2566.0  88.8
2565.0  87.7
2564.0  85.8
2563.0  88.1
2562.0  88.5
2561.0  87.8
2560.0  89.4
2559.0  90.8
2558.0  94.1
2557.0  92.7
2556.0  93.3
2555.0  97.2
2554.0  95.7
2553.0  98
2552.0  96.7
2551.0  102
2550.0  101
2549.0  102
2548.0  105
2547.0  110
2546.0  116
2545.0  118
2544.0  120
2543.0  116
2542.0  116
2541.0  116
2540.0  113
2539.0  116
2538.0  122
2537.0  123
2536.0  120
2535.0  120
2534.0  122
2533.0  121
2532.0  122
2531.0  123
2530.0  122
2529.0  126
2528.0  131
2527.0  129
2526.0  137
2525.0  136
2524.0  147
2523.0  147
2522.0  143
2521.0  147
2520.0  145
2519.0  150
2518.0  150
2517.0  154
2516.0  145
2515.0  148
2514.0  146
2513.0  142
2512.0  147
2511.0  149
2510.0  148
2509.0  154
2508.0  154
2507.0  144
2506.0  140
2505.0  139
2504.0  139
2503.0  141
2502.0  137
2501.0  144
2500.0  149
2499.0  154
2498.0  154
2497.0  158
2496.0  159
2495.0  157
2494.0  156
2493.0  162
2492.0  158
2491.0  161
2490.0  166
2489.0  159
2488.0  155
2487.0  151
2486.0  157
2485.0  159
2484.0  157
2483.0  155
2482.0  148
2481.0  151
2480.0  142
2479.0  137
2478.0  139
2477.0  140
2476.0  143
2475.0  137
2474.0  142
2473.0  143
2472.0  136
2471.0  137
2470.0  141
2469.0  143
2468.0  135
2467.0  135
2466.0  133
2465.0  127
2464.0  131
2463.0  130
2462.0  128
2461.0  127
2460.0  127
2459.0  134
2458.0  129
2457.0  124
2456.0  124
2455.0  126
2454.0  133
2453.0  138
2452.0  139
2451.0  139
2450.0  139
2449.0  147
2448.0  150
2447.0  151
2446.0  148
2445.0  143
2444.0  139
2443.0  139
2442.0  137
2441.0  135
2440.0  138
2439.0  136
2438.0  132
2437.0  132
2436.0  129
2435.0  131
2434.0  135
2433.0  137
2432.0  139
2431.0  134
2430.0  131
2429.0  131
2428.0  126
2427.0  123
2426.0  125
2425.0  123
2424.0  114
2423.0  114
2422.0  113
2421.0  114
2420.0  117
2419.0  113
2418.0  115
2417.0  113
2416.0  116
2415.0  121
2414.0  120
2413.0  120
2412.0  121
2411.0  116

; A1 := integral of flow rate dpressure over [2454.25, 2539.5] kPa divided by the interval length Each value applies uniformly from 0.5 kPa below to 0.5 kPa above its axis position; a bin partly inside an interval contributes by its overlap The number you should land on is 141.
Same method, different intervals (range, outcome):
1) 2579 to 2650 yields 90.5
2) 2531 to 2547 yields 119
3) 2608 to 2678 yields 91.2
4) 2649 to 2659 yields 97.3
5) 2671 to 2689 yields 108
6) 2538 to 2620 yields 94.9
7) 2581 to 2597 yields 99.4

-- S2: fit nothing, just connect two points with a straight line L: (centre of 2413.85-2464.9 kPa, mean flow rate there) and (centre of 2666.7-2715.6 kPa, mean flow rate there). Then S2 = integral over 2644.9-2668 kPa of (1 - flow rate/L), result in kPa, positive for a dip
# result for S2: 4.0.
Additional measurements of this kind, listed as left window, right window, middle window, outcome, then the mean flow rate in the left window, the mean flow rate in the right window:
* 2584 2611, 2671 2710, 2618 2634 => 3.2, 93.7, 116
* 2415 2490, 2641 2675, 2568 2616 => 7.1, 135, 96.4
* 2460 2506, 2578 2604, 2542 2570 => 3.8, 145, 97.1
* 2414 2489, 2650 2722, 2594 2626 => 9.1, 135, 111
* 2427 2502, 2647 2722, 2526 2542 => 1.1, 141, 110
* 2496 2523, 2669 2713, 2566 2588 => 6.7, 147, 116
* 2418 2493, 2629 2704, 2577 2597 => 3.0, 137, 104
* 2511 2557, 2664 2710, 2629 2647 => 3.5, 124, 113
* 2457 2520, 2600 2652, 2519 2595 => 6.5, 145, 87.5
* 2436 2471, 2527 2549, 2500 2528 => -4.7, 135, 119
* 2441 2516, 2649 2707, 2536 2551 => 2.1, 144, 109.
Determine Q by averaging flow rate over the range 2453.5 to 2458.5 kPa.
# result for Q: 127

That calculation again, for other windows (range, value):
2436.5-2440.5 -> 134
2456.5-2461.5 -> 128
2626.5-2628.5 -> 77.8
